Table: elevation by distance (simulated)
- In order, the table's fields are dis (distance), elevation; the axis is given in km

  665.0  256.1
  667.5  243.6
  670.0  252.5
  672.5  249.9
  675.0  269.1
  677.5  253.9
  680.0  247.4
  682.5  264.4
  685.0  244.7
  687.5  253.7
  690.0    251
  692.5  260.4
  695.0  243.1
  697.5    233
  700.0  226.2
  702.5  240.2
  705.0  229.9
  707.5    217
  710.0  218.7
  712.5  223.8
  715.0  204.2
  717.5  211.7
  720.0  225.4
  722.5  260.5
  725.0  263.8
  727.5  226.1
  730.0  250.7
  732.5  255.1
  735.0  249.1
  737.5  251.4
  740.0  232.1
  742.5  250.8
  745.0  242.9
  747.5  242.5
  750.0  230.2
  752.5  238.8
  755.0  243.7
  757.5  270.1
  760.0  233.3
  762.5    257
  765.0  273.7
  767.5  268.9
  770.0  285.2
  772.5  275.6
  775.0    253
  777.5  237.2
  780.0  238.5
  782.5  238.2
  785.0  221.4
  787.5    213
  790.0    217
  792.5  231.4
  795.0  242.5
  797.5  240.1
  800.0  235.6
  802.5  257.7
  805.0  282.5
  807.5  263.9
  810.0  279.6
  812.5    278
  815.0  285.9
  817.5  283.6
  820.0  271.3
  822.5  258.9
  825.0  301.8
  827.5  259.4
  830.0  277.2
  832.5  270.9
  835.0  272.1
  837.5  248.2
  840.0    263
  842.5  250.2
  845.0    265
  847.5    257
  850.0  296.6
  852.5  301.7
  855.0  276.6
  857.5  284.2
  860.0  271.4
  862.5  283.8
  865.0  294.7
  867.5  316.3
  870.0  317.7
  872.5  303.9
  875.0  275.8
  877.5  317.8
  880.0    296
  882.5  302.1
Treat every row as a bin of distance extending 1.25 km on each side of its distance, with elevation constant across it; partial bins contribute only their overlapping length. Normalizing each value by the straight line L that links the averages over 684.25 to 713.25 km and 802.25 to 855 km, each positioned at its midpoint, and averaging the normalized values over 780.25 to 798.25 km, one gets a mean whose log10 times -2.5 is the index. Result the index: 0.14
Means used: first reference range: 237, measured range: 229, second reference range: 273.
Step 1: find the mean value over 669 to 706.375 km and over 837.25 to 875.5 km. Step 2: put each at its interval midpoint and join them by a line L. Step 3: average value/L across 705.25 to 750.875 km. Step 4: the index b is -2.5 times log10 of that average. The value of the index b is 0.088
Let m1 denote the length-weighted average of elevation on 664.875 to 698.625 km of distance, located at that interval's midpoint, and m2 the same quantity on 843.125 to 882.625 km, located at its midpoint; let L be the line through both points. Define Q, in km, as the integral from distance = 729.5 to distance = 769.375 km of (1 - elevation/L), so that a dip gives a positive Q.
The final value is 2.4 km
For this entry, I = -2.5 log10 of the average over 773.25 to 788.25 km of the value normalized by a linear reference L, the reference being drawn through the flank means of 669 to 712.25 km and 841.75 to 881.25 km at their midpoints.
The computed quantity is 0.137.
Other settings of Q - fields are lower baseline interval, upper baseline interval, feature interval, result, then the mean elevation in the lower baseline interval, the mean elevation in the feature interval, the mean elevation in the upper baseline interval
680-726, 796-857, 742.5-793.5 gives 1.7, 237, 246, 270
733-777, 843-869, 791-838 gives 1.0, 253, 265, 284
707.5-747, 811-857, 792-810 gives 0.6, 237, 253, 273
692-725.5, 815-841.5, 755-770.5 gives -0.8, 231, 262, 271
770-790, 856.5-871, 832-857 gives 1.0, 241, 271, 294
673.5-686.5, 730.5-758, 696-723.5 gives 2.7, 256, 226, 246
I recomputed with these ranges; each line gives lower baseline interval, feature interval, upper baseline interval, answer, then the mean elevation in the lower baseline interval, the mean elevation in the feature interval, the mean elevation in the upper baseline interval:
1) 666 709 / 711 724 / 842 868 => 0.12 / 246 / 226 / 281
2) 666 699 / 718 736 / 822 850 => 0.04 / 251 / 246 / 267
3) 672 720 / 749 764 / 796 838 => 0.03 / 239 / 246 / 269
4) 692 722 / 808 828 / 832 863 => -0.06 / 228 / 277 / 272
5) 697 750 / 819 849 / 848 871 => 0.06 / 236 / 266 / 292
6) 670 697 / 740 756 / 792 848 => 0.08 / 253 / 241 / 265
